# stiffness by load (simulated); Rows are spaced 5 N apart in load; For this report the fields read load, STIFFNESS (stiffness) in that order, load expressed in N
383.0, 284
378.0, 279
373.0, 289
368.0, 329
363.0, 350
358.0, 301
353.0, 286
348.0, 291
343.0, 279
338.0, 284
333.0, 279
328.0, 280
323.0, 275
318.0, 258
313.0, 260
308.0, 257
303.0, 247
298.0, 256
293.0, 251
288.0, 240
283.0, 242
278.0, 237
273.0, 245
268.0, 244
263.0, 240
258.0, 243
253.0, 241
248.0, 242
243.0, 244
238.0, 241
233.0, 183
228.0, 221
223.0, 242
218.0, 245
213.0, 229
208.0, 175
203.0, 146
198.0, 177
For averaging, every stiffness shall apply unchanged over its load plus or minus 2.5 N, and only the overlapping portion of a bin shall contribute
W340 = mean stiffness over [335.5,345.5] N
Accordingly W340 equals 282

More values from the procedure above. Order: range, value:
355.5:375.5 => 317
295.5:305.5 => 252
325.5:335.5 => 280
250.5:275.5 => 243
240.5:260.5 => 242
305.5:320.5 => 258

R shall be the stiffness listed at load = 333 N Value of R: 279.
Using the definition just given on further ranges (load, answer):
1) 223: 242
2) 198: 177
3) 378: 279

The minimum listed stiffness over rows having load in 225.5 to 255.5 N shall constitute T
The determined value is 183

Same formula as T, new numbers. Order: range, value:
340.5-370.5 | 279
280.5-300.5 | 240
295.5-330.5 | 247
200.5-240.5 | 146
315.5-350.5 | 258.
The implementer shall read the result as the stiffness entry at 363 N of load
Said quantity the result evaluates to 350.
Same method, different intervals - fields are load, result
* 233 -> 183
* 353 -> 286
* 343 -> 279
